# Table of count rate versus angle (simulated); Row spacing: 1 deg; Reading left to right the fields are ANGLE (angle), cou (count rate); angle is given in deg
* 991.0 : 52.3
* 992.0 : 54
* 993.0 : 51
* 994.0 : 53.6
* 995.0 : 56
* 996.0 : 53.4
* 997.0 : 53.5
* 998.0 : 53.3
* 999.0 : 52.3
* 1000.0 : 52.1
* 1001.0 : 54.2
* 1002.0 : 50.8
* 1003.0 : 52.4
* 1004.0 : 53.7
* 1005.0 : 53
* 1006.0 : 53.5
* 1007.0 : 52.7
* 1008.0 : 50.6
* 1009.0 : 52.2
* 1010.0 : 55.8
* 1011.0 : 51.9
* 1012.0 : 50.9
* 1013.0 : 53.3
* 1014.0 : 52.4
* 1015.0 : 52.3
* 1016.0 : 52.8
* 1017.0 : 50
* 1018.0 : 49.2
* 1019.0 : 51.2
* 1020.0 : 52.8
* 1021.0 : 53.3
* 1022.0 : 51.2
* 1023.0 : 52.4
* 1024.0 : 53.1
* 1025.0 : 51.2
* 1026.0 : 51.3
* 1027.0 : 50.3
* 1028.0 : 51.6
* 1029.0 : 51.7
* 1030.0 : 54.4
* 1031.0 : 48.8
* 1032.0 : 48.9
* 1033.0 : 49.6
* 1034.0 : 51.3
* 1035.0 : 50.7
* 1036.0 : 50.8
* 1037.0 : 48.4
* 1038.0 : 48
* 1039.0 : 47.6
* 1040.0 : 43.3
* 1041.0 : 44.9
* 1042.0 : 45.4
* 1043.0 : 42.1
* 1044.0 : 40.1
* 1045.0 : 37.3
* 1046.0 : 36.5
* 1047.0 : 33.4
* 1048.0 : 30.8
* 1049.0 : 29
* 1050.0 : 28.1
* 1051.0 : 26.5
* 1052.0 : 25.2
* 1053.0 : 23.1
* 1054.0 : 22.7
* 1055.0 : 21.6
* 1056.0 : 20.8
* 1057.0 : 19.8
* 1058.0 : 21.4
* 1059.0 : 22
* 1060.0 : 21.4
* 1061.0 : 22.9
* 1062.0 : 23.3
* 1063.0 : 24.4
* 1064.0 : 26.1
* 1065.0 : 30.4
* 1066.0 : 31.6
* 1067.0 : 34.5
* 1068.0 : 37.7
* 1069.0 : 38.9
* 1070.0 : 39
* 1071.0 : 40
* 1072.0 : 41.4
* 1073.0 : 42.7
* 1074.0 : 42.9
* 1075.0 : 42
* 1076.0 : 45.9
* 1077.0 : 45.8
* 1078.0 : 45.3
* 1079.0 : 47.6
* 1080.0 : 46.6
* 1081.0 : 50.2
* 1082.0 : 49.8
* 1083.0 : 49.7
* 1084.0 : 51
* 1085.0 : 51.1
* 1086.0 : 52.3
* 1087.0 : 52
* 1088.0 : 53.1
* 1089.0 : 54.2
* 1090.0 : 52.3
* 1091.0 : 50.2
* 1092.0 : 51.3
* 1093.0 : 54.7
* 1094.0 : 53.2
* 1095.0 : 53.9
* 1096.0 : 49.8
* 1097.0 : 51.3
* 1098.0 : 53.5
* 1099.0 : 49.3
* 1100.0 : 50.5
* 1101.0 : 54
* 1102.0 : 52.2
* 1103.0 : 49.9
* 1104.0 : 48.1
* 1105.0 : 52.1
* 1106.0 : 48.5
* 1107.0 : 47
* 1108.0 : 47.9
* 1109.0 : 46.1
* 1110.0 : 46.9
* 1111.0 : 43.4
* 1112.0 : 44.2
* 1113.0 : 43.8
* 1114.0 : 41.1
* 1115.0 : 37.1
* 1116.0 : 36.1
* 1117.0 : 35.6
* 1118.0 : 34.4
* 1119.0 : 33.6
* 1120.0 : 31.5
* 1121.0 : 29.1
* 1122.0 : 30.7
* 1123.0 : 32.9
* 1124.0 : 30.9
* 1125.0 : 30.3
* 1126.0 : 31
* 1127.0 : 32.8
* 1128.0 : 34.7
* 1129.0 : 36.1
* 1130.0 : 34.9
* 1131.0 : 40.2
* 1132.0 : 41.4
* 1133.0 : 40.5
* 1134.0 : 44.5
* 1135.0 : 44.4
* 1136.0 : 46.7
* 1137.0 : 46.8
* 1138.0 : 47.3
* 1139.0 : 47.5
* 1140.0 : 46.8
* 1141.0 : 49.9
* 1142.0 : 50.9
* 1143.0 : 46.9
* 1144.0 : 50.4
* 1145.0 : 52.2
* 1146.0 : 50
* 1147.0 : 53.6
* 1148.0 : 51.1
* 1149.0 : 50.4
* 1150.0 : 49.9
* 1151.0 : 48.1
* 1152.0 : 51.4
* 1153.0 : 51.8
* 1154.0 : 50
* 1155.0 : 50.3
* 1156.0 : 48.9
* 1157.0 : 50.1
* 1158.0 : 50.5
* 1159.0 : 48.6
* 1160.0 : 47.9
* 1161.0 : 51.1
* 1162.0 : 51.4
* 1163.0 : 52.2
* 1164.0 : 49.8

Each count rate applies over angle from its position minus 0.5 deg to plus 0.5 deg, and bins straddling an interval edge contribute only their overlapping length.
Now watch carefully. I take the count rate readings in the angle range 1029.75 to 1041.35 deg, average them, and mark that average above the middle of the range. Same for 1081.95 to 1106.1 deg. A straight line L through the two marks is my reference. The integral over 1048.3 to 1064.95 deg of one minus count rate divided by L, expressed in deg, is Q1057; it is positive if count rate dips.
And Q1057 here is 8.66 deg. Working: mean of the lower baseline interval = 48.8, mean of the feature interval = 23.9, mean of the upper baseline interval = 51.6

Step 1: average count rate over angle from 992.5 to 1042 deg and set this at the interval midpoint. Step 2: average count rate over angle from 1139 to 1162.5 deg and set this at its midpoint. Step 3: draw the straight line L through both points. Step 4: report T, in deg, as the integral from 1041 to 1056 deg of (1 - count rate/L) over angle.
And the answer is 5.7 deg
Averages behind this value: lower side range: 51.4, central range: 31.6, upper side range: 50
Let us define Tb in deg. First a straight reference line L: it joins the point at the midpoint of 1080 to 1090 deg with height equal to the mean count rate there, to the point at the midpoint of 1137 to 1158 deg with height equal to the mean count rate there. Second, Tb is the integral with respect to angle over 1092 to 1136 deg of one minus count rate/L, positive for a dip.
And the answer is 7.0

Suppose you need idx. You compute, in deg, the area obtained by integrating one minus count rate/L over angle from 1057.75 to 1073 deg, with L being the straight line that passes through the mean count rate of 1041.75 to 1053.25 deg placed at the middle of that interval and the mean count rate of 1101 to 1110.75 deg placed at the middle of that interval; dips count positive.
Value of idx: 2.9 deg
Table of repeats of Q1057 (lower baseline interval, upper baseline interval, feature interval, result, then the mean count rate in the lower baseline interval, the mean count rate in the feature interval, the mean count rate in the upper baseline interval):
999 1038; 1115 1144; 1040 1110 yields 5.88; 51.7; 40.9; 39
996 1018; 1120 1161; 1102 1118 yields 0.59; 52.5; 44.4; 44.2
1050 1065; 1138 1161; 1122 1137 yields 2.34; 23.4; 37.3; 49.8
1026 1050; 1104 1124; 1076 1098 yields -4.72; 44.8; 50.7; 40.1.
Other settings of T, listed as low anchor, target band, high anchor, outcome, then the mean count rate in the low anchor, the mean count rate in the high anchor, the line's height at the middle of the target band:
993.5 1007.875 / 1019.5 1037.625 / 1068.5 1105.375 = 0.2 deg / 53.1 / 48.8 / 51.7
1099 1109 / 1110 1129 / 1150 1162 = 5.5 deg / 49.8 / 49.9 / 49.8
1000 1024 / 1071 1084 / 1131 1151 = 1.1 deg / 52.3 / 47.8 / 50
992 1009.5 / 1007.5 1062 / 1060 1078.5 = 3.4 deg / 52.9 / 36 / 44.5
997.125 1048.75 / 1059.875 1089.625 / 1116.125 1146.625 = 2.2 deg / 49.4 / 40.2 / 45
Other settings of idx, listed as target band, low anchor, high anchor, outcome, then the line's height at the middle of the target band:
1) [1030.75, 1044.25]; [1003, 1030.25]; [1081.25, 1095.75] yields 1.26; 52.1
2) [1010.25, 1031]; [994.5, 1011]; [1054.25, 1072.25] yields -2.80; 45.8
